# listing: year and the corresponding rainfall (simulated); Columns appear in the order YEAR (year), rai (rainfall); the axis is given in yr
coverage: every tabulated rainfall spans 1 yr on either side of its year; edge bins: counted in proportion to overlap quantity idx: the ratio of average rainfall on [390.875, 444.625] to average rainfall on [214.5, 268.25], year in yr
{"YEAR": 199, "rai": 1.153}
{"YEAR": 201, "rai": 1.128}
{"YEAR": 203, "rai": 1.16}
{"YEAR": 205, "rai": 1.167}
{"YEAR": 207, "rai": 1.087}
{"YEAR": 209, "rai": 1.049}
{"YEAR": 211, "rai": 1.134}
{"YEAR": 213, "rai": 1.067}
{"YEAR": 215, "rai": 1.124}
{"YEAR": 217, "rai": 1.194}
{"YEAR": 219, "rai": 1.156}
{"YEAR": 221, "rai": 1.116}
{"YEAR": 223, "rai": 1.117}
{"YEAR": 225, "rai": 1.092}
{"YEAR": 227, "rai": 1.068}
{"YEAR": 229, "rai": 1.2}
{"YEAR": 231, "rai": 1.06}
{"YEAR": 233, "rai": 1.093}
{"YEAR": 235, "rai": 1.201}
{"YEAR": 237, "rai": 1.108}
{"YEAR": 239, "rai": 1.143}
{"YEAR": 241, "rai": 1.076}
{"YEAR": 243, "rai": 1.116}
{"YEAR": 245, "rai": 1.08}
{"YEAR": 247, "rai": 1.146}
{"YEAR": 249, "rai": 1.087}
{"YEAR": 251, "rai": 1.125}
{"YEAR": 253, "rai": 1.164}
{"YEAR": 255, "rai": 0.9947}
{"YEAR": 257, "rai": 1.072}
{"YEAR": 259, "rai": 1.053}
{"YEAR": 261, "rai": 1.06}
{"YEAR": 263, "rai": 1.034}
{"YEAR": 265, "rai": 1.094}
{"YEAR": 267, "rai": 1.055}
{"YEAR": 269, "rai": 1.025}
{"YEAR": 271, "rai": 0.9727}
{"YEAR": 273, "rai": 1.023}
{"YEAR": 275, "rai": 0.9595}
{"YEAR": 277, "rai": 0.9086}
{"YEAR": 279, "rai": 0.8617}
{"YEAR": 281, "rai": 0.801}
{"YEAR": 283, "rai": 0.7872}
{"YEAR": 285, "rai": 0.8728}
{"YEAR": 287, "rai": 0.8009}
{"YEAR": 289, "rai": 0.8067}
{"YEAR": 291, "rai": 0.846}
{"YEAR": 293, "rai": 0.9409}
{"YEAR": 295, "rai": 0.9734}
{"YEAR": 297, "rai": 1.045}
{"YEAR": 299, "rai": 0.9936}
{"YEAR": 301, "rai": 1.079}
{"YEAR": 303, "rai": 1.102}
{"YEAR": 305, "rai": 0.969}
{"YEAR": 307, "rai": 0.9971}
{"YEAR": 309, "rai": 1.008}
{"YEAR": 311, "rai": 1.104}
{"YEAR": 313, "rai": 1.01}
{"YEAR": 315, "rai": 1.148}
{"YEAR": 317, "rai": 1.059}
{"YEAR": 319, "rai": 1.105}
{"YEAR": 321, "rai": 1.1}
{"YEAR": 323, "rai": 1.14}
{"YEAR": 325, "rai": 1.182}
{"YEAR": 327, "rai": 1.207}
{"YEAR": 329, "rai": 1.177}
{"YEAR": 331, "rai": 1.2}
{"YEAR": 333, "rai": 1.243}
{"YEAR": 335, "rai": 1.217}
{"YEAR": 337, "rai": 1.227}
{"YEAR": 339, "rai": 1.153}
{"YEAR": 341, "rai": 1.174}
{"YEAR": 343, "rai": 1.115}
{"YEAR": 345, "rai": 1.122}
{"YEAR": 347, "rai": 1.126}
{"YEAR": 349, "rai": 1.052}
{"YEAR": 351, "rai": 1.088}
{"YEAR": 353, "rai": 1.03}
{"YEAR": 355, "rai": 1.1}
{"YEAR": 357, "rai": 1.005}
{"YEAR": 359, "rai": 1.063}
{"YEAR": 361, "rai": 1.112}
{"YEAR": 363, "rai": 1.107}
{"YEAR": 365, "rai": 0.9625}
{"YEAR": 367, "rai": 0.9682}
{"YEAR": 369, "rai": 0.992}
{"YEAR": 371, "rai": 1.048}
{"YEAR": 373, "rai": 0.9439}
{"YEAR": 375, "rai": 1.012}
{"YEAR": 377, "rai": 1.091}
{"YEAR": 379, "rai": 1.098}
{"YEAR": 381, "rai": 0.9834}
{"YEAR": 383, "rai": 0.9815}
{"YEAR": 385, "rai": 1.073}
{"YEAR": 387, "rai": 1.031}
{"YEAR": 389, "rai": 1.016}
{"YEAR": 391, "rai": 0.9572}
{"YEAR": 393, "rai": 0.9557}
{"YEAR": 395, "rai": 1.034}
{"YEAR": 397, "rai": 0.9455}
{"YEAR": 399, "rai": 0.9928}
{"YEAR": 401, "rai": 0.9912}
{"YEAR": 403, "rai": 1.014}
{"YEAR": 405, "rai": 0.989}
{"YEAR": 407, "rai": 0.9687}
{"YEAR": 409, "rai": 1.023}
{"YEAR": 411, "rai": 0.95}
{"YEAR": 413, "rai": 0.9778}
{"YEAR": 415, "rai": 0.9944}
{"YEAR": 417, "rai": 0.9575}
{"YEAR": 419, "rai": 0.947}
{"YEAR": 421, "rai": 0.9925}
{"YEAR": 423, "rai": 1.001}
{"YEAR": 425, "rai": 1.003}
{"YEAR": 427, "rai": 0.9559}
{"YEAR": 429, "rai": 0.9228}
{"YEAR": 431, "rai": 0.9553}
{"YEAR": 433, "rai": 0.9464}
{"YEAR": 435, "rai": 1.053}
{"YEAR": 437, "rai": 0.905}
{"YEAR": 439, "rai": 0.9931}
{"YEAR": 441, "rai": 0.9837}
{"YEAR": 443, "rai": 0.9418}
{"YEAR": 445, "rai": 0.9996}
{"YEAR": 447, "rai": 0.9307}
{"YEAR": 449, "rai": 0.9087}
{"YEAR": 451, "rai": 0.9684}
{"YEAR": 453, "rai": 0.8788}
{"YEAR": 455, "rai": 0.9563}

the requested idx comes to 0.9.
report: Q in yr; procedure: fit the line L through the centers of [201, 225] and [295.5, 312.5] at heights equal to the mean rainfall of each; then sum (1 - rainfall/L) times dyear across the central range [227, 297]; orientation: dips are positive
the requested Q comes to 3.9 yr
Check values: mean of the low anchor 1.12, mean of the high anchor 1.03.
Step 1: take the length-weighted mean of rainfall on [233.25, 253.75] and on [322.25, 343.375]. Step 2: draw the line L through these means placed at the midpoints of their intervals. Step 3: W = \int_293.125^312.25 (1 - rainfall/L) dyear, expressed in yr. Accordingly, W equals 2.3 yr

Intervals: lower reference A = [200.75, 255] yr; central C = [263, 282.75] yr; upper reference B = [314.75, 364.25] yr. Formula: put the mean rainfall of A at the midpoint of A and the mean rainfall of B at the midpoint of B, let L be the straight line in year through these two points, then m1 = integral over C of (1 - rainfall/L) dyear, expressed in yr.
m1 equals 2.8 yr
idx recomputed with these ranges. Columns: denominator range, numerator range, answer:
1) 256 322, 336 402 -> 1.06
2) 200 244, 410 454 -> 0.86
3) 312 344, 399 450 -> 0.84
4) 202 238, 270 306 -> 0.83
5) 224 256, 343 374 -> 0.95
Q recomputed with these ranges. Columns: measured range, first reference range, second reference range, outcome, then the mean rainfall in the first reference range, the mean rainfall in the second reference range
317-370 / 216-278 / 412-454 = -4.8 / 1.08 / 0.963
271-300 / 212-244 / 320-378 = 5.4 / 1.12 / 1.1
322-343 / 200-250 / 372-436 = -2.9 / 1.12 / 0.992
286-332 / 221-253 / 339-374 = 1.7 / 1.12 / 1.06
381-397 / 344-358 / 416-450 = 0.3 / 1.07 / 0.965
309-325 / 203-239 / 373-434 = -0.6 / 1.12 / 0.991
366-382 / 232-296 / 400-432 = -0.5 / 1.01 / 0.978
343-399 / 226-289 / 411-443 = -2.5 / 1.03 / 0.971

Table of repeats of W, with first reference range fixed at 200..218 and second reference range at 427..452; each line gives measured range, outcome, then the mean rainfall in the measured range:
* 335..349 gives -1.7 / 1.15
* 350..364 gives -0.7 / 1.07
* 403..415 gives -0.1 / 0.985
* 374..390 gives -0.6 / 1.04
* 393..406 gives -0.1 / 0.991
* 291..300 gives 0.8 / 0.972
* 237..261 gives 0.0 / 1.1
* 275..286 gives 2.2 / 0.857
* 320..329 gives -1.0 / 1.16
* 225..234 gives 0.0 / 1.1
